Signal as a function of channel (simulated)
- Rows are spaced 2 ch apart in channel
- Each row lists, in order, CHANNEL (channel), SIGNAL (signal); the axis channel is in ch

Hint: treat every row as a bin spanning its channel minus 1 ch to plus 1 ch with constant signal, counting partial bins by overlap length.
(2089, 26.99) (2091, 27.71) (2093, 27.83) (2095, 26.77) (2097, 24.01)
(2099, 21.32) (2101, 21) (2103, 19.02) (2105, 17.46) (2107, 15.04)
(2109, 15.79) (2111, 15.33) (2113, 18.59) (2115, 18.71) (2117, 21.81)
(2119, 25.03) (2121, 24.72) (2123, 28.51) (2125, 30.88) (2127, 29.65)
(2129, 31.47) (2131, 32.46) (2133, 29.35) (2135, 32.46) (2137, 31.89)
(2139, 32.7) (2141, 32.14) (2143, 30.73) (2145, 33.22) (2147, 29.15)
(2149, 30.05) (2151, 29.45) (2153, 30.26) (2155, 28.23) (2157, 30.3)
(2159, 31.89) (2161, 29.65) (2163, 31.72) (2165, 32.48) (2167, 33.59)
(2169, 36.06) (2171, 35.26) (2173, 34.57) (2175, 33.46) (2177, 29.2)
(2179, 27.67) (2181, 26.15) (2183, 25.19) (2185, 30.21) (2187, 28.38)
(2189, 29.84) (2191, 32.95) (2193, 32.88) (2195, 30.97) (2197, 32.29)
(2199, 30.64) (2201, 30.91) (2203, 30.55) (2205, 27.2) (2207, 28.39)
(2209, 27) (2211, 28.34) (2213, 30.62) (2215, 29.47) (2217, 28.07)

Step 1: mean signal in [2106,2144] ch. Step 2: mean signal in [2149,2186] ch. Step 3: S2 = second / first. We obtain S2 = 1.2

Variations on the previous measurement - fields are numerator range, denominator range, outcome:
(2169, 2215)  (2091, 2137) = 1.25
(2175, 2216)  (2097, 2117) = 1.60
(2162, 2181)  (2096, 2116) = 1.74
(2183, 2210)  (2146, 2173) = 0.95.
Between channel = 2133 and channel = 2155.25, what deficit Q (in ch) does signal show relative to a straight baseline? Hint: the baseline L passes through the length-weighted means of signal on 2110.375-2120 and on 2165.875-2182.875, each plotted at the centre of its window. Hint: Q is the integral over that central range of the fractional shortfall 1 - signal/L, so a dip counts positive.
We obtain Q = -4.6 ch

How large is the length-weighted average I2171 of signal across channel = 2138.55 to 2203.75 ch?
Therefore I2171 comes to 31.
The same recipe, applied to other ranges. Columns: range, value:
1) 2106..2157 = 27.2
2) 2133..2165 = 30.9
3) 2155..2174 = 32.6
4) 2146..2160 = 29.9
